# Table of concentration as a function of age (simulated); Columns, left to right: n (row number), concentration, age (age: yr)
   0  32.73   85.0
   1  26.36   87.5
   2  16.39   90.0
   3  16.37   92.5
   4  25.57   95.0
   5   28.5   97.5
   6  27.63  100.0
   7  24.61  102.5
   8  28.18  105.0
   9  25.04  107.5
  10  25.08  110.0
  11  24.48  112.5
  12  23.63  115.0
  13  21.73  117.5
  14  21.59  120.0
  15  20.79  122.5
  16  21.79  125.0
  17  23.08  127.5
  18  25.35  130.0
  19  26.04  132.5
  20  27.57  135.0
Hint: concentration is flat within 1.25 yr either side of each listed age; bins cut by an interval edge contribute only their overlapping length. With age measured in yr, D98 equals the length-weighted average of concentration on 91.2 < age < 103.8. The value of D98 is 24.5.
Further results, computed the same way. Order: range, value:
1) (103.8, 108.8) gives 26.6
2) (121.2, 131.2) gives 22.7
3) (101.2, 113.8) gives 25.5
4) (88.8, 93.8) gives 16.5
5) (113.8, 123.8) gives 21.9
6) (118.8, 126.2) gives 21.4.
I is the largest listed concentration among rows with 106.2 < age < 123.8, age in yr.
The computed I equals 25.08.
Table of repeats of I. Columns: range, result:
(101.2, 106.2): 28.18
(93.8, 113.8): 28.5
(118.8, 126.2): 21.79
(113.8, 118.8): 23.63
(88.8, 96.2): 25.57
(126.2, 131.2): 25.35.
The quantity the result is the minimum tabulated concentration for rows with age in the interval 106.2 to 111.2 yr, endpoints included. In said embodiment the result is 25.04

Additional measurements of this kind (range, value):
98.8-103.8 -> 24.61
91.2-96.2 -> 16.37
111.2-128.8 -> 20.79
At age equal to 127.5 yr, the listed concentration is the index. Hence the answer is 23.08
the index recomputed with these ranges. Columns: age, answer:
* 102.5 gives 24.61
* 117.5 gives 21.73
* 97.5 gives 28.5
